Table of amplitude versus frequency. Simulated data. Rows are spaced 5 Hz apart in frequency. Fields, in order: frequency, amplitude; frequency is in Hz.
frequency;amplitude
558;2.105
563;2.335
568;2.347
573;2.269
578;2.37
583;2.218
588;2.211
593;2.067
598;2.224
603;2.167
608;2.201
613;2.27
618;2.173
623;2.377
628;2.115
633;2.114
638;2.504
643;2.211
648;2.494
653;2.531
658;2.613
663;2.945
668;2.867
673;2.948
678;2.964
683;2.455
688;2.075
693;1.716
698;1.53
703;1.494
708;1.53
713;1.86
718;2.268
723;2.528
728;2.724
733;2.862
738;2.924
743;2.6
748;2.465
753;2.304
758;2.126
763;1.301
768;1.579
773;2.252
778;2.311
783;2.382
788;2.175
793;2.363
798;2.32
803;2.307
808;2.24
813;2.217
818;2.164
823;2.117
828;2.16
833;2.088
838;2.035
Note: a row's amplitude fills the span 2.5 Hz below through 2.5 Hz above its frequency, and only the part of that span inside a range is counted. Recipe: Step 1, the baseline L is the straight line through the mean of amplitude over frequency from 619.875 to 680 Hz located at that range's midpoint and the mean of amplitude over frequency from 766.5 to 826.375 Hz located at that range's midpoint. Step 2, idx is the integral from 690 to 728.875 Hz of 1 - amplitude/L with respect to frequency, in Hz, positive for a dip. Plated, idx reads 7.8 Hz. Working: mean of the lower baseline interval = 2.55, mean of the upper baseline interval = 2.21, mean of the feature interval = 1.93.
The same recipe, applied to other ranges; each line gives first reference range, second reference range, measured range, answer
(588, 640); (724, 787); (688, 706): 5.0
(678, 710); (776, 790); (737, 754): -3.5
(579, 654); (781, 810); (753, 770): 3.9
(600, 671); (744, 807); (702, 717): 3.8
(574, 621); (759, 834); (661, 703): -3.7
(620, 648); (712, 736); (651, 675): -4.4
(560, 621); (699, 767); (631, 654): -1.5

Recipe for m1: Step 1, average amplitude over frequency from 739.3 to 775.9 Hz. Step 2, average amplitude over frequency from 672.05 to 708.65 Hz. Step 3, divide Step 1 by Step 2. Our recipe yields 1.0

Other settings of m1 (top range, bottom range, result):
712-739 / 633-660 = 1.04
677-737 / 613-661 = 0.92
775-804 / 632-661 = 0.95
